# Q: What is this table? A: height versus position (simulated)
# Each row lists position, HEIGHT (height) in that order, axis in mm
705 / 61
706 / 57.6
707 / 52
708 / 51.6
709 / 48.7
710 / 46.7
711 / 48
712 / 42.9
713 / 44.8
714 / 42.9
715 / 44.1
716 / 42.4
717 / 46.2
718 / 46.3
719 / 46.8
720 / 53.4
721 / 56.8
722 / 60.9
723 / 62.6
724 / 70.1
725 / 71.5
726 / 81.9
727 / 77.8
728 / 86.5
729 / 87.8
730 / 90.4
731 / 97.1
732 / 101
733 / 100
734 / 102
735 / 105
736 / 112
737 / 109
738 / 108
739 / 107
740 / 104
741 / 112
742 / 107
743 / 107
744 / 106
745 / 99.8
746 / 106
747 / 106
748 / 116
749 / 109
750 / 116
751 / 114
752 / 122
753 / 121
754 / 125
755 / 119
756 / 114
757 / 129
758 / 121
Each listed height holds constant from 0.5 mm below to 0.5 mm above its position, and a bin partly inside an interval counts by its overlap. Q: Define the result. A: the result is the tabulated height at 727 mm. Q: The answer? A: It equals 77.8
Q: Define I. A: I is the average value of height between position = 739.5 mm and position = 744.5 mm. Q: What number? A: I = 107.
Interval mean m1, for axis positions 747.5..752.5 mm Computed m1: 115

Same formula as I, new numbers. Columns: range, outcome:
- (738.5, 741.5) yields 108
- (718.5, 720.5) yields 50.1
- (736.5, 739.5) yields 108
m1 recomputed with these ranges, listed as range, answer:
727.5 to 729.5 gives 87.2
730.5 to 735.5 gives 101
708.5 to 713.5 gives 46.2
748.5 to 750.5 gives 112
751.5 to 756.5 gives 120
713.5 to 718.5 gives 44.4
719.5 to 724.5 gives 60.8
